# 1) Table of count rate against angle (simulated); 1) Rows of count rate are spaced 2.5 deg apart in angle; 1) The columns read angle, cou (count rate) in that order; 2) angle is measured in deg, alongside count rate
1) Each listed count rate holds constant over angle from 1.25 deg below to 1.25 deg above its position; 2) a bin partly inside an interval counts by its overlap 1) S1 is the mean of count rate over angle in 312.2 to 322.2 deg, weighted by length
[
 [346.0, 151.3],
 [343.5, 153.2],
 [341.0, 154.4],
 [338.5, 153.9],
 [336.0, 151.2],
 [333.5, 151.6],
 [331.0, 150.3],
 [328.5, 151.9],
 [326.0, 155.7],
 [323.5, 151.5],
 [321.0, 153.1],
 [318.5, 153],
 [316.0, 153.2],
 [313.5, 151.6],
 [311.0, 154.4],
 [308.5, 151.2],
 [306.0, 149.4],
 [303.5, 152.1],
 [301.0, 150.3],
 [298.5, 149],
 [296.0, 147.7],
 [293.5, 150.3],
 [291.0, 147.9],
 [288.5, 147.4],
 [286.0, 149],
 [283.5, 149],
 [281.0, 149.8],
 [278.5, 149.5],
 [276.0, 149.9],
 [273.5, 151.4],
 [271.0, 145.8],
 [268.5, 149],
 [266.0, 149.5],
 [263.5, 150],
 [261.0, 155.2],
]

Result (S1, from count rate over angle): 153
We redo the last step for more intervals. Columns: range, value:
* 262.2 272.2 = 149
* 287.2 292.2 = 148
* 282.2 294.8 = 149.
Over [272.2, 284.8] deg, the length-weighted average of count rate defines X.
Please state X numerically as 150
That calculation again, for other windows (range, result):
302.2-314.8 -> 152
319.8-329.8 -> 153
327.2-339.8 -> 152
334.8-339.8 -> 153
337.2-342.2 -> 154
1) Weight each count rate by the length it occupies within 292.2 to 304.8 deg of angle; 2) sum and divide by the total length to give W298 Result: 150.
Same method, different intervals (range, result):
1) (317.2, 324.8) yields 153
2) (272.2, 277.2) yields 151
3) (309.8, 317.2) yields 153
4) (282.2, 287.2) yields 149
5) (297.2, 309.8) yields 150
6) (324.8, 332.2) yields 153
